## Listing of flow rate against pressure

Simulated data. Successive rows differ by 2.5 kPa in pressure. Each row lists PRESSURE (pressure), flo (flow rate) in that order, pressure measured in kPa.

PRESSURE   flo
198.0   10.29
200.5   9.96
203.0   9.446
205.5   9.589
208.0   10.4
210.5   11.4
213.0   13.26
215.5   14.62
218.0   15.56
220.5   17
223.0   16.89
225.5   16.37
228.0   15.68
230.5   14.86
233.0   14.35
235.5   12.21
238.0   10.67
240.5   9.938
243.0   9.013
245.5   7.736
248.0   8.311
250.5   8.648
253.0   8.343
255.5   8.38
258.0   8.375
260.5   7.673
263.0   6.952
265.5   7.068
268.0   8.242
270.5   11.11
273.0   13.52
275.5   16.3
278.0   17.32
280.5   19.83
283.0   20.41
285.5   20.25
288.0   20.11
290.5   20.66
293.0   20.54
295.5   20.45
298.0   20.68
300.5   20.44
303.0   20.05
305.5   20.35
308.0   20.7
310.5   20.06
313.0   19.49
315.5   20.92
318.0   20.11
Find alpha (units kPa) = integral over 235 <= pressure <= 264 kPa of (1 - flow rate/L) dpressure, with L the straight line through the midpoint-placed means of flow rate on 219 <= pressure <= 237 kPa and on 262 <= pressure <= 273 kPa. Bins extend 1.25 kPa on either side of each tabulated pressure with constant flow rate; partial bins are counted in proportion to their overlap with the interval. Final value 7.5 kPa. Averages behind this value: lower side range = 15.3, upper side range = 8.96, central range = 8.78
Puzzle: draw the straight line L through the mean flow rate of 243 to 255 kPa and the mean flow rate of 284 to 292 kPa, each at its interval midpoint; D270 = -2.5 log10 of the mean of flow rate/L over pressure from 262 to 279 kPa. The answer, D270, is 0.314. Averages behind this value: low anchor 8.35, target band 11.5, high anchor 20.3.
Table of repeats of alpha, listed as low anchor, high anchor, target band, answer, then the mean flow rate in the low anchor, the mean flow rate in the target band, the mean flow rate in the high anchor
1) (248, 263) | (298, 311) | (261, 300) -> -3.63 kPa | 8.18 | 16.1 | 20.4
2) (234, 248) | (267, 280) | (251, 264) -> 4.18 kPa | 9.85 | 8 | 13.8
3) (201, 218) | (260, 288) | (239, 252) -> 4.21 kPa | 11.7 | 8.76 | 14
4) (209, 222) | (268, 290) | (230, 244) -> 3.19 kPa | 14.3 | 11.7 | 17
